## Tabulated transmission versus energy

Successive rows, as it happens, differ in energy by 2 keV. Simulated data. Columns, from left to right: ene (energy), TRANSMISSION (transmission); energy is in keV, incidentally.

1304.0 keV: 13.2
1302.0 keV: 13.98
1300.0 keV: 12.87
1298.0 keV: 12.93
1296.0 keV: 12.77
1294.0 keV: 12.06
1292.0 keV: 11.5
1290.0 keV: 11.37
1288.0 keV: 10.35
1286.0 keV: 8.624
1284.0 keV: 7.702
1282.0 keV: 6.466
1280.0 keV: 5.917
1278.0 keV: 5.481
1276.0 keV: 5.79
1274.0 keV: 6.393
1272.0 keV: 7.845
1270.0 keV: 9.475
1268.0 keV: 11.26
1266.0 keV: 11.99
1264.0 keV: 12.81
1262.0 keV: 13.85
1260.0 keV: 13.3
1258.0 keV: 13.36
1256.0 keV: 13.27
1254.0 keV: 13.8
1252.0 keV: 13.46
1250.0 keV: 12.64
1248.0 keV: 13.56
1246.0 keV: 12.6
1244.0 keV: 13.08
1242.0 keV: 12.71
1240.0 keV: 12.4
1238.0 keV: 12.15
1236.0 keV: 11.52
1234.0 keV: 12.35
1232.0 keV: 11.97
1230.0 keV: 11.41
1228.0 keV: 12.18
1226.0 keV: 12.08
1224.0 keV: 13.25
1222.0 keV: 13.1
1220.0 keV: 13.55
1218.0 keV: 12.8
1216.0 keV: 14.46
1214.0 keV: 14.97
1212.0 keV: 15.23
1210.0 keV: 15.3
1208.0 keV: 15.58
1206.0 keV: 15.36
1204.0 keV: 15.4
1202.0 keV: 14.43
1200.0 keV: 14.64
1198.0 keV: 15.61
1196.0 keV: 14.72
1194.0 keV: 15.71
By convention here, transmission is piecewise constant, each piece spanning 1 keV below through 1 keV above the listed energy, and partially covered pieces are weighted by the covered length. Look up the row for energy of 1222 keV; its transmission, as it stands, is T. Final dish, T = 13.1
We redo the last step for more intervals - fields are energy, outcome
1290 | 11.37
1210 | 15.3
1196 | 14.72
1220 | 13.55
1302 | 13.98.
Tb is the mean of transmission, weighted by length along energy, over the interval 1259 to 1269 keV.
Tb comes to 12.6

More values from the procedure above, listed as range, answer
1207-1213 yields 15.4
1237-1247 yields 12.6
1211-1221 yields 14.2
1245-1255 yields 13.2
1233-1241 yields 12.1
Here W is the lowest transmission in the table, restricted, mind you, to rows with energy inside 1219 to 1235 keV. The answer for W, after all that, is 11.41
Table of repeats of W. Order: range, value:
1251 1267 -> 11.99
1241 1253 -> 12.6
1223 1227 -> 12.08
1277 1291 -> 5.481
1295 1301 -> 12.77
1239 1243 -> 12.4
